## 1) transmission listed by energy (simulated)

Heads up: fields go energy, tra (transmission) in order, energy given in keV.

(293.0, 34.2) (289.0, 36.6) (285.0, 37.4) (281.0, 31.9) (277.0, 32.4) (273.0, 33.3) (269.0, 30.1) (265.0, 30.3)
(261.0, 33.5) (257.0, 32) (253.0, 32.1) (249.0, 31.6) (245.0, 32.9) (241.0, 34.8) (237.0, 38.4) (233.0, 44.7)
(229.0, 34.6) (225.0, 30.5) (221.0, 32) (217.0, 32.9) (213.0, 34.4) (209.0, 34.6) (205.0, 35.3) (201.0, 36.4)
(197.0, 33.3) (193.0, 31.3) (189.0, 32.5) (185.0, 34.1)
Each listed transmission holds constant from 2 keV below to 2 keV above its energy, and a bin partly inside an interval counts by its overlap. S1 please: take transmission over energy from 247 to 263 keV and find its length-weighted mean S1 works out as 32.3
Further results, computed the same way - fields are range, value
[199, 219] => 34.7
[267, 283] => 31.9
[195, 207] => 35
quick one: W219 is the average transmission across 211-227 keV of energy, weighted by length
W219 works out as 32.5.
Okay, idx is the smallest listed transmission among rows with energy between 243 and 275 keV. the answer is 30.1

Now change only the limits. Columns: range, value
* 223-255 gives 30.5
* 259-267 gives 30.3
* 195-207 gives 33.3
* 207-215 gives 34.4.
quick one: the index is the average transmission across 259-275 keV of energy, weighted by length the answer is 31.8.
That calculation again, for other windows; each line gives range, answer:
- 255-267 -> 31.9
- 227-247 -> 37.1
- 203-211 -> 35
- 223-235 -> 36.6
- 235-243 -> 36.6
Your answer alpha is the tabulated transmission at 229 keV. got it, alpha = 34.6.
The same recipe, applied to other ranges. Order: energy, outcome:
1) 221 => 32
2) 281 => 31.9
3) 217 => 32.9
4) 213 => 34.4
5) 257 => 32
